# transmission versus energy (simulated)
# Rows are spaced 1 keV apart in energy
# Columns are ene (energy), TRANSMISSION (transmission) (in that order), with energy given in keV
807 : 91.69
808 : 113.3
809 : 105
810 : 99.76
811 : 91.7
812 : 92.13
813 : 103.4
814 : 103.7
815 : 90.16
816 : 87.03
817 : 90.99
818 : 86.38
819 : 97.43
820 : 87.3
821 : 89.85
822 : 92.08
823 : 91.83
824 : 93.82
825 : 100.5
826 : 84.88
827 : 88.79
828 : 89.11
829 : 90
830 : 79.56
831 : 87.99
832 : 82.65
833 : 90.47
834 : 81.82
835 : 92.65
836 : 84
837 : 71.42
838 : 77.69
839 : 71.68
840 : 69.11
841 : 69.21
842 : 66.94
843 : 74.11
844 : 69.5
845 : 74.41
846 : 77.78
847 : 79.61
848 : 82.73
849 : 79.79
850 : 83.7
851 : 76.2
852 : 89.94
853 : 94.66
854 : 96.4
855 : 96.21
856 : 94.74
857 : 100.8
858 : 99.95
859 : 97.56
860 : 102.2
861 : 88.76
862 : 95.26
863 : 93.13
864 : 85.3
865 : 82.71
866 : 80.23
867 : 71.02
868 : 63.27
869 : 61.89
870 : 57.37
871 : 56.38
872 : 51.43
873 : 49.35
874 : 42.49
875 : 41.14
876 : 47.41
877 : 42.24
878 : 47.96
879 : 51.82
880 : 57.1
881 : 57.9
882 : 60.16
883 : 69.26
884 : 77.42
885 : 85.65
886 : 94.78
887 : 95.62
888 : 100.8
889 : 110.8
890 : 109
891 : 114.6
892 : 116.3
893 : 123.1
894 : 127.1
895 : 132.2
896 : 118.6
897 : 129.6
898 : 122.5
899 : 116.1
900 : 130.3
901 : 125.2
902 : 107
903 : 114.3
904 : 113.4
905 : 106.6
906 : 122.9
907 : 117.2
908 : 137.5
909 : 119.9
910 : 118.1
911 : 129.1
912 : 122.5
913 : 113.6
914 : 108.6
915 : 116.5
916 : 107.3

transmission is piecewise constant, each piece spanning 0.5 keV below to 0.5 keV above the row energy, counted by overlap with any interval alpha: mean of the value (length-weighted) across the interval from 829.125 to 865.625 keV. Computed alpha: 84.5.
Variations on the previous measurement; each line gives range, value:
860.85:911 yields 91.2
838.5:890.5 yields 76.4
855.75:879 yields 71.2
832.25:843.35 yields 77.4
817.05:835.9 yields 89.2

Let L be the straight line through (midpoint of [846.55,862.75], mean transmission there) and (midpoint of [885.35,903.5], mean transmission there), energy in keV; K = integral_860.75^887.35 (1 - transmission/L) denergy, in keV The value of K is 9.4 keV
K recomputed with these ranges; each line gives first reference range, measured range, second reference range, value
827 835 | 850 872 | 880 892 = 0.9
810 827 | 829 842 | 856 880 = 0.8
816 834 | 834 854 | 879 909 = 3.2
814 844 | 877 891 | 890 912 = 4.3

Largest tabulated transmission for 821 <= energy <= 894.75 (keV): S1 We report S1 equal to 127.1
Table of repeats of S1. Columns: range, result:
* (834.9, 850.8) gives 92.65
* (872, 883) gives 69.26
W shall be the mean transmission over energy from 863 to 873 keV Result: 68.1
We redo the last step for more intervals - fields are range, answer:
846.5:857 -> 88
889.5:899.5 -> 121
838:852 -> 75.6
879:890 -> 80.9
